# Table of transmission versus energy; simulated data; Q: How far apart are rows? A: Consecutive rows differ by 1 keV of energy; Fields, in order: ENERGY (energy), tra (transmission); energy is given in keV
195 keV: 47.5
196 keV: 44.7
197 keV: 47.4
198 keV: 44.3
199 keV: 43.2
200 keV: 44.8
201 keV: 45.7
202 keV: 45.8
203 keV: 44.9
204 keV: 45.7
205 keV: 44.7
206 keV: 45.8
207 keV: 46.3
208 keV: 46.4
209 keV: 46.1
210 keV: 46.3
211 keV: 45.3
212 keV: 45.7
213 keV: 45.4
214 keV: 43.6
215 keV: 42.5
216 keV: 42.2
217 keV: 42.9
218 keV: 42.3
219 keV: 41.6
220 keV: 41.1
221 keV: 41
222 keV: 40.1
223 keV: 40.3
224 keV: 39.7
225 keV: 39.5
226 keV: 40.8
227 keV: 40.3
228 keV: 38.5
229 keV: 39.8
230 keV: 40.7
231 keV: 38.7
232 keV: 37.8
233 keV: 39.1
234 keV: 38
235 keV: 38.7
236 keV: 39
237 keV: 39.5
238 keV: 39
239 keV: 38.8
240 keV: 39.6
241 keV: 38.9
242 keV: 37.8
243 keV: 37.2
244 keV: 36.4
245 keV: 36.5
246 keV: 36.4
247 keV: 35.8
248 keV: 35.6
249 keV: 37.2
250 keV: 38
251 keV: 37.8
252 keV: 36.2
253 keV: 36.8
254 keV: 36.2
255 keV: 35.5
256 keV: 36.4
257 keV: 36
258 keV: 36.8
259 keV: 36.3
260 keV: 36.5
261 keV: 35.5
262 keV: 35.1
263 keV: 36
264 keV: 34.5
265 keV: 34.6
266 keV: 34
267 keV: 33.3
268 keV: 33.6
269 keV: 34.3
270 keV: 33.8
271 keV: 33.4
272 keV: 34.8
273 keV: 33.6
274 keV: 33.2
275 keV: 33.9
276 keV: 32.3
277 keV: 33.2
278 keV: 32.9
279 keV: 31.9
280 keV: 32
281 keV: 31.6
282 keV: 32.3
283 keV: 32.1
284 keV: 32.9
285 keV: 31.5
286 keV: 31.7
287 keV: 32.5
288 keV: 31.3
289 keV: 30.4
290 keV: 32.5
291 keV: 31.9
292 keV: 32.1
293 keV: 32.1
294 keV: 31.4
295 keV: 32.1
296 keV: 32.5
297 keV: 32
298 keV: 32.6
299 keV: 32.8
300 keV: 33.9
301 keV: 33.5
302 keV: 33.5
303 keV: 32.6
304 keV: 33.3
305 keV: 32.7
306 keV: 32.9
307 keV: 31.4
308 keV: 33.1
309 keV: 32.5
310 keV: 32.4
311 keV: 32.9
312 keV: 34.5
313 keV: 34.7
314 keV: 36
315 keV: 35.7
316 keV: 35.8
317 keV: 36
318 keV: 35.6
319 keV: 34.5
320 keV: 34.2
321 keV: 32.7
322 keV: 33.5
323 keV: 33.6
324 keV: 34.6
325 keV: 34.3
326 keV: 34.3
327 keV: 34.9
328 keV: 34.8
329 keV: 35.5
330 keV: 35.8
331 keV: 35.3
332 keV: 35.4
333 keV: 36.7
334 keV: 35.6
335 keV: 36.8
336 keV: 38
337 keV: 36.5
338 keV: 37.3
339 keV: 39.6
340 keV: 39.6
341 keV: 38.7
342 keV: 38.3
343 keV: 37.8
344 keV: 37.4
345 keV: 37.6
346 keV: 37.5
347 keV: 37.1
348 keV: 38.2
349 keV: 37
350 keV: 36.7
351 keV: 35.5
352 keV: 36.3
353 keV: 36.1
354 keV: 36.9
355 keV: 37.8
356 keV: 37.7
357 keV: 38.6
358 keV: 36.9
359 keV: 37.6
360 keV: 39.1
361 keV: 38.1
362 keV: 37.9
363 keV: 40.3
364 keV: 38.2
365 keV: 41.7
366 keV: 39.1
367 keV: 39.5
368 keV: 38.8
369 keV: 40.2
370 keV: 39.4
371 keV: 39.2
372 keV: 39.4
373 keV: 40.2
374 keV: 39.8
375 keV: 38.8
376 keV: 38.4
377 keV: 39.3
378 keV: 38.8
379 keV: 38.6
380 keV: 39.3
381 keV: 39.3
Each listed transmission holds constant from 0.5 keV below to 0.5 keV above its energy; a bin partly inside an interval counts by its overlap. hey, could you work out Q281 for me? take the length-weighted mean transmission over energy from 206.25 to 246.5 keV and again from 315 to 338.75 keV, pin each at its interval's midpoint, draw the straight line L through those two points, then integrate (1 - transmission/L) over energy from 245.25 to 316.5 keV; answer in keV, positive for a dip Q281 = 7.49 keV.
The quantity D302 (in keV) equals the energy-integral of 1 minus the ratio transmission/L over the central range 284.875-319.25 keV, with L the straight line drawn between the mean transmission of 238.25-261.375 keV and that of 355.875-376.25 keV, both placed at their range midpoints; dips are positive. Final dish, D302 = 4.4 keV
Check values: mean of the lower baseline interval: 36.9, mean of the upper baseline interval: 39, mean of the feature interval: 33.1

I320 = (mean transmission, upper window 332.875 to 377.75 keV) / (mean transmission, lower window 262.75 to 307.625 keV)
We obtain 1.16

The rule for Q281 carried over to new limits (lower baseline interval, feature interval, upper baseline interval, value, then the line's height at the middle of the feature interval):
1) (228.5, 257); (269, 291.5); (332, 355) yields 2.99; 37.6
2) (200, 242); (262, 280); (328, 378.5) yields 2.98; 40.4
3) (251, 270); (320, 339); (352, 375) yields 1.13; 37.6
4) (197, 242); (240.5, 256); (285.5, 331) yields 0.97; 39.3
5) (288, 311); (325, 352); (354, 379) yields -0.43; 36.2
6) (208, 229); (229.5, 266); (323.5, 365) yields 3.51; 41.1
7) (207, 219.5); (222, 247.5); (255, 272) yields 1.02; 40.3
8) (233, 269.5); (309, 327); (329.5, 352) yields 1.29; 37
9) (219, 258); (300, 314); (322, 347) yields 1.43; 37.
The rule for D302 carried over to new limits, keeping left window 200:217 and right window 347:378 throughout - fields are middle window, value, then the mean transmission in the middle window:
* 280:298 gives 4.2 keV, 32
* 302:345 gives 5.2 keV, 35.2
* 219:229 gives 0.9 keV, 40.2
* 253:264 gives 1.8 keV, 36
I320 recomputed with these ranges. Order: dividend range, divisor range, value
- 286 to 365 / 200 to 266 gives 0.88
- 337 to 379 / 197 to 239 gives 0.91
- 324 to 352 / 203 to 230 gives 0.86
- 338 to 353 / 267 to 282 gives 1.13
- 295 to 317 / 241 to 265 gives 0.92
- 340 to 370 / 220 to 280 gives 1.04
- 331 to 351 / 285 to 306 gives 1.15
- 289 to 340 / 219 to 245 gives 0.87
